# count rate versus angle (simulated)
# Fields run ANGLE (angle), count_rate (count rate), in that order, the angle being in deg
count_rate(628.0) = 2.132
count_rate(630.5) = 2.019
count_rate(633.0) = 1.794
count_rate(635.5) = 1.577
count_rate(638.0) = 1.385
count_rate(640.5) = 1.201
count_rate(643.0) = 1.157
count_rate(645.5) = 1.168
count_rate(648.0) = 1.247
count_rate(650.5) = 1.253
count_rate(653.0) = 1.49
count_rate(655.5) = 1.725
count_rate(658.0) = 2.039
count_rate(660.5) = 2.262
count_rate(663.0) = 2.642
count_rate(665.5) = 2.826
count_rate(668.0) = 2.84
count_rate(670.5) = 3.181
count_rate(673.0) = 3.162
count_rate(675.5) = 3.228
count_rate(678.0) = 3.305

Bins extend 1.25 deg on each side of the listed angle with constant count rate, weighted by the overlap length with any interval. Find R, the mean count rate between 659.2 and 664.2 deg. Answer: 2.45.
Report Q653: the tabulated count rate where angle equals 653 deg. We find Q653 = 1.49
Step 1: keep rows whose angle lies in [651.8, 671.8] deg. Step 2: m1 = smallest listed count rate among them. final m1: 1.49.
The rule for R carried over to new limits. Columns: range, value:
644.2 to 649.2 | 1.21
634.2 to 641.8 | 1.39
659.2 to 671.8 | 2.75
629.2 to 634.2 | 1.91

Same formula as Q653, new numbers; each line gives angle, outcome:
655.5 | 1.725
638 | 1.385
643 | 1.157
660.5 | 2.262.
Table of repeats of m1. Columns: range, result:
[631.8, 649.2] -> 1.157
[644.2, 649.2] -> 1.168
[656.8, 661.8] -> 2.039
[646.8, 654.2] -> 1.247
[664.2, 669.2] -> 2.826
